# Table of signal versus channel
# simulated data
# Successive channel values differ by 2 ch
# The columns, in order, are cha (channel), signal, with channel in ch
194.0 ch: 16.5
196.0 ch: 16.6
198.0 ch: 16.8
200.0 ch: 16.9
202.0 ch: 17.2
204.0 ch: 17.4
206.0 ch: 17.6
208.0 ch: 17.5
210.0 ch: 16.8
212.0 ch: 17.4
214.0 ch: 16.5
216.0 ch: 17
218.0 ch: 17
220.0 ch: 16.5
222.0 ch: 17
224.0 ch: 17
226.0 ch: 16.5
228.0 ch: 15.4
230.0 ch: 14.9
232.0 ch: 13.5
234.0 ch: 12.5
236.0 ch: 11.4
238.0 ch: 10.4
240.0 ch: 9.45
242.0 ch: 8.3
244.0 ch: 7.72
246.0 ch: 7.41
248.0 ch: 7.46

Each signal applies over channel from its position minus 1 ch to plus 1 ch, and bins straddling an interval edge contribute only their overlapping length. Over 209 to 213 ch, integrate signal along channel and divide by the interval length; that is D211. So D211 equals 17.1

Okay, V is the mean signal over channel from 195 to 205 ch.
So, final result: 17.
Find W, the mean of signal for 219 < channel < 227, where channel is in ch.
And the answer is 16.8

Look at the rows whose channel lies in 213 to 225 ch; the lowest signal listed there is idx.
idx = 16.5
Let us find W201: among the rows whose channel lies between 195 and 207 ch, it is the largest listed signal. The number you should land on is 17.6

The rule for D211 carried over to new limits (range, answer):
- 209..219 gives 16.9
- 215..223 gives 16.9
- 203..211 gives 17.3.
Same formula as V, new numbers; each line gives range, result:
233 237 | 11.9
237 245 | 8.97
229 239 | 12.5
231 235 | 13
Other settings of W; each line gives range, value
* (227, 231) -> 15.2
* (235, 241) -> 10.4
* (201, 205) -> 17.3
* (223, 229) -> 16.3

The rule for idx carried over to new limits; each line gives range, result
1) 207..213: 16.8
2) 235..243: 8.3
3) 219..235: 12.5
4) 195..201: 16.6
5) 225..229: 15.4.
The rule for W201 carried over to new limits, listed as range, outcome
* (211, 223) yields 17.4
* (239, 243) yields 9.45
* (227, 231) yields 15.4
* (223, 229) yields 17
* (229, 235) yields 14.9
